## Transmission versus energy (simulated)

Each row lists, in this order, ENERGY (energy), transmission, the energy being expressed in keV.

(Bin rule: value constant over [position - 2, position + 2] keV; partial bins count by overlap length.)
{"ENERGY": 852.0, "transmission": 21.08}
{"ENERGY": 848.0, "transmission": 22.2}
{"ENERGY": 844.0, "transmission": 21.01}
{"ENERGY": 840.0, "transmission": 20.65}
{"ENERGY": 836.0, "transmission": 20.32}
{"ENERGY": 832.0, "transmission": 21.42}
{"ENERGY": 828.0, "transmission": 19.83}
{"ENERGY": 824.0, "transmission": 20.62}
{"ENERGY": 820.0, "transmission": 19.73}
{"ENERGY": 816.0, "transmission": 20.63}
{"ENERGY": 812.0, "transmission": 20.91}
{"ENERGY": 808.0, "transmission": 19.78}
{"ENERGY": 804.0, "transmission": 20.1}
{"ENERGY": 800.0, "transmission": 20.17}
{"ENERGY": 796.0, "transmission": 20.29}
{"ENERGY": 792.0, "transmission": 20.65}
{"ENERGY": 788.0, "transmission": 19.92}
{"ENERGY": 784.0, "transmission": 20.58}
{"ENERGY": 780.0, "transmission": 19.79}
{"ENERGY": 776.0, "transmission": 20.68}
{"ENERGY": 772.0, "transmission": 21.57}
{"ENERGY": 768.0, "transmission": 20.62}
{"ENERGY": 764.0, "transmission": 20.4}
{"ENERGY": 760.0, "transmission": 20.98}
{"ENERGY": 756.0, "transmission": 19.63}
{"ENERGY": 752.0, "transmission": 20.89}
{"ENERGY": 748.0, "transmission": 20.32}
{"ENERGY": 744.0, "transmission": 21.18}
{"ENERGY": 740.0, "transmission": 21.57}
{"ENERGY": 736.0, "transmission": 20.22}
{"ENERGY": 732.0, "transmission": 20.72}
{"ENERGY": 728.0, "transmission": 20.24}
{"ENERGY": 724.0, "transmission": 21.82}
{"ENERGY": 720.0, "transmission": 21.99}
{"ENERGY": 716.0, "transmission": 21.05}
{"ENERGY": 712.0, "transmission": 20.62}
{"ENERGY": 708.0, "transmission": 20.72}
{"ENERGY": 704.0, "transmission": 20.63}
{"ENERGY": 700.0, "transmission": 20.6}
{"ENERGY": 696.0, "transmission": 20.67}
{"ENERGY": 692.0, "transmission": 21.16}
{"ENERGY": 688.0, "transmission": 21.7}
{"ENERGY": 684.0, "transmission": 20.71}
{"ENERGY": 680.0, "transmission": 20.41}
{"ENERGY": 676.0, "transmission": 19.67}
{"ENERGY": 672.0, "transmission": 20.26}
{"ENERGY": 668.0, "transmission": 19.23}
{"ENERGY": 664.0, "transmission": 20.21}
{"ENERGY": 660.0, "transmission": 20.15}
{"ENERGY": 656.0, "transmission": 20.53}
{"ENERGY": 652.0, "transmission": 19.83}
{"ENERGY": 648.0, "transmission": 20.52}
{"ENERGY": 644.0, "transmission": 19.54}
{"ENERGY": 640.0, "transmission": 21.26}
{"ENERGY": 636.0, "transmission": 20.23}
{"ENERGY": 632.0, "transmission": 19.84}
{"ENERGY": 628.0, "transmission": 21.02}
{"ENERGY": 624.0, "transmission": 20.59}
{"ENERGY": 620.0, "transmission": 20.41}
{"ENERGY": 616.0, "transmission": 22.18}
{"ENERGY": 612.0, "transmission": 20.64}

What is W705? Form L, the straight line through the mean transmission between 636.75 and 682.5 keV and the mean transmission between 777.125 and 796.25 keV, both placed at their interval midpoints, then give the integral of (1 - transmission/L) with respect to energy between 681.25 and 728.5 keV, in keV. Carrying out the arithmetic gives -1.9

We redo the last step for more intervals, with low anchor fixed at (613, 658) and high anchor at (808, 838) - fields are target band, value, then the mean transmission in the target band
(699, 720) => -0.4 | 20.9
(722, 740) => -0.3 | 20.8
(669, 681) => 0.3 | 20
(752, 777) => -0.2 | 20.7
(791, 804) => 0.1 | 20.3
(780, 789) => 0.1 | 20.2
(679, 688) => -0.1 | 20.8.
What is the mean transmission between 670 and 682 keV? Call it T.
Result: 20.1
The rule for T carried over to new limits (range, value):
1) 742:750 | 20.8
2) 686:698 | 21.2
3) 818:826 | 20.2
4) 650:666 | 20.2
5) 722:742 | 20.9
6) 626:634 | 20.4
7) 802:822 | 20.2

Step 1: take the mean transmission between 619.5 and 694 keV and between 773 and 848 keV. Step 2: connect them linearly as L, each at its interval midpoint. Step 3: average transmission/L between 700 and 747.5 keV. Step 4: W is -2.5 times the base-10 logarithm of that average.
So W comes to -0.03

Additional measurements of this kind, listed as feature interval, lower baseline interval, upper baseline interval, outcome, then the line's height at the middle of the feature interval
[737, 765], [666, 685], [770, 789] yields -0.016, 20.4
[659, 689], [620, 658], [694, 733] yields 0.020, 20.6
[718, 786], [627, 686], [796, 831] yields -0.028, 20.2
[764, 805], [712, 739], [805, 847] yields 0.015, 20.7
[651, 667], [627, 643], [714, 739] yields 0.026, 20.6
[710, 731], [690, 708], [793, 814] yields -0.024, 20.7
